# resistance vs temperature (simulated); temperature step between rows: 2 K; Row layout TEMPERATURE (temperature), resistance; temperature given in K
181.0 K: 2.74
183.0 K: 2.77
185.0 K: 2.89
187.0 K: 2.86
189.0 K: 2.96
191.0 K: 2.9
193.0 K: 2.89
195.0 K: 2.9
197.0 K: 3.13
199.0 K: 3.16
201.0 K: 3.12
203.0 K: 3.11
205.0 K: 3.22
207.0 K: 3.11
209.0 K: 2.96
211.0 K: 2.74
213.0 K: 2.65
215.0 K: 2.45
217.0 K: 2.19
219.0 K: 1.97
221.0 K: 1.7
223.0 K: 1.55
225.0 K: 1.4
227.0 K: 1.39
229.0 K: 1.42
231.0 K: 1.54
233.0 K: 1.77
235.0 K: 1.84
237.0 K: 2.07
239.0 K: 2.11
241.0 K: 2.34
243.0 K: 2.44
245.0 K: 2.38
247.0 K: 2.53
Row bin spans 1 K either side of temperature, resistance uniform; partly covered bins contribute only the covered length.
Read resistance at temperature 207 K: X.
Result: 3.11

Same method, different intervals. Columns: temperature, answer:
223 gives 1.55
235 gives 1.84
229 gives 1.42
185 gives 2.89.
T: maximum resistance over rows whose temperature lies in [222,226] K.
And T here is 1.55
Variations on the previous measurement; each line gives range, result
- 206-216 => 3.11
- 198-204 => 3.16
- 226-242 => 2.34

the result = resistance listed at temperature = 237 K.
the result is 2.07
